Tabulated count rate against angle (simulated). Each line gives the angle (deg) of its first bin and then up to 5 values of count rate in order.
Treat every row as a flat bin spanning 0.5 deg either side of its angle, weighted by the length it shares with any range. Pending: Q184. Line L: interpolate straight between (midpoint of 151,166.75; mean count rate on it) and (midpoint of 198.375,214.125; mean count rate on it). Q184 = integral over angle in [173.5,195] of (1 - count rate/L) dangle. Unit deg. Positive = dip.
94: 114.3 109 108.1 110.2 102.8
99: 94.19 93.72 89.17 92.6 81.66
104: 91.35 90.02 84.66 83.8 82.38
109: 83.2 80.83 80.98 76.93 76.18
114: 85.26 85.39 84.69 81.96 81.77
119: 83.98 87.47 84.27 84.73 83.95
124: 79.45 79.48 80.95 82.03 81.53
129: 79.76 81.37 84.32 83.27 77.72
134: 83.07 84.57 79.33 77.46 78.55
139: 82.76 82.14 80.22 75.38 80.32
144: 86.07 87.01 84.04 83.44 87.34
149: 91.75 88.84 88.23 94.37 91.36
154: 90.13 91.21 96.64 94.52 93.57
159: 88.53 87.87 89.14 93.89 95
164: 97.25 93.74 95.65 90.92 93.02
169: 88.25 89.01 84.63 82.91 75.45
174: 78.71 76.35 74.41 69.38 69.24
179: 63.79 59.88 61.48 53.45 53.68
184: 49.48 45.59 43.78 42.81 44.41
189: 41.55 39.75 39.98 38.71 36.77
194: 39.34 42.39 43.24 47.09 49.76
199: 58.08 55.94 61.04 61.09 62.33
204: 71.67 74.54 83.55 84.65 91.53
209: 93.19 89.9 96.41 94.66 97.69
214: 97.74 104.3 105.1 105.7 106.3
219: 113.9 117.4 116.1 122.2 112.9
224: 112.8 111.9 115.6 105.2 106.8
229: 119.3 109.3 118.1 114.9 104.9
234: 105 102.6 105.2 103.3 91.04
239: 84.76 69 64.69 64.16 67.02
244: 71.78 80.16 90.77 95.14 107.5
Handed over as 8.16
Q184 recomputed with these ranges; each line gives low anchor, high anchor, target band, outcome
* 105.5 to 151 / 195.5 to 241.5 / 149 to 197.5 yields 8.63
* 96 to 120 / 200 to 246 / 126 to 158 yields 1.68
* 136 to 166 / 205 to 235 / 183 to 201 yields 9.68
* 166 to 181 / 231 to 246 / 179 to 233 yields 3.64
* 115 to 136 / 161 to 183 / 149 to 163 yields -1.86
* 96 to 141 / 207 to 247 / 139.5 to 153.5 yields 0.43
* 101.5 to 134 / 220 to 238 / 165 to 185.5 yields 5.01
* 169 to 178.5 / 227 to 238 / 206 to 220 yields -0.06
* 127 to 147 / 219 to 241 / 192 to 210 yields 6.68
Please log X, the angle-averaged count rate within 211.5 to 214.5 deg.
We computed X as 96.7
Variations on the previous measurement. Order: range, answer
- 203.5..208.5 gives 81.2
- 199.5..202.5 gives 59.4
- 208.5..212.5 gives 93.5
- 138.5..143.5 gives 80.2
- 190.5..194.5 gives 38.7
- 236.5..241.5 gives 82.6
